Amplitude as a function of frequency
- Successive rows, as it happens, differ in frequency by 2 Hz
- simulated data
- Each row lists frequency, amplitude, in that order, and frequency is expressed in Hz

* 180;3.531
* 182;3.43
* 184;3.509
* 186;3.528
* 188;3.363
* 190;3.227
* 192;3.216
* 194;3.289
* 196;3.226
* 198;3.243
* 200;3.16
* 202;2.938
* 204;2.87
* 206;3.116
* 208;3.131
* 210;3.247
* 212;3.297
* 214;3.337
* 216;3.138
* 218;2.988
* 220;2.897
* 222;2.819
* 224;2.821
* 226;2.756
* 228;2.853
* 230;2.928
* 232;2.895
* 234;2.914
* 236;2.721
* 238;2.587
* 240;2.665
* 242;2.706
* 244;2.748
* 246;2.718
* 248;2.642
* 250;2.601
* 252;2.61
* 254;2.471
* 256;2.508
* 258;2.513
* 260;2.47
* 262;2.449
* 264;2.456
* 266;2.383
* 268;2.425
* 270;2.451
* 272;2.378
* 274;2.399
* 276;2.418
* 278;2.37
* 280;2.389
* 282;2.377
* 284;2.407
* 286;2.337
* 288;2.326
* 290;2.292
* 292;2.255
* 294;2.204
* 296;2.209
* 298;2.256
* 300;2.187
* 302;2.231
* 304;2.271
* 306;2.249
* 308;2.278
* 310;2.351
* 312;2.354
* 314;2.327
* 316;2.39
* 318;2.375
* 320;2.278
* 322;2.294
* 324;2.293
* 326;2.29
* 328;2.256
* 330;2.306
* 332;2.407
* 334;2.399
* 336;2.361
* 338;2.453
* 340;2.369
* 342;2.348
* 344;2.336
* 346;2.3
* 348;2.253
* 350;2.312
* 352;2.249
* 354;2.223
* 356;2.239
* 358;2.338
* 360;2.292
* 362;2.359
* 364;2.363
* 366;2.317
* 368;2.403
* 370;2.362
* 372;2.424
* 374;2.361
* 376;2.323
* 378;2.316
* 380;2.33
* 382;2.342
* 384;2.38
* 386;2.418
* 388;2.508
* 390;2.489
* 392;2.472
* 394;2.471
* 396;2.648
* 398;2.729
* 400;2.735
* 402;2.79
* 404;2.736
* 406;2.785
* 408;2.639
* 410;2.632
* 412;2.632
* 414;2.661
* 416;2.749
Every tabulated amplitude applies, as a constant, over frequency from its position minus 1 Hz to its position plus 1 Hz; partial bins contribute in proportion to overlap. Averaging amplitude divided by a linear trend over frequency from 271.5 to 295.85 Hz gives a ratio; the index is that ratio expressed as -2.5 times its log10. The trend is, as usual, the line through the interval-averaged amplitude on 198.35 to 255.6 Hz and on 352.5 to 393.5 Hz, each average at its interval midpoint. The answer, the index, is 0.15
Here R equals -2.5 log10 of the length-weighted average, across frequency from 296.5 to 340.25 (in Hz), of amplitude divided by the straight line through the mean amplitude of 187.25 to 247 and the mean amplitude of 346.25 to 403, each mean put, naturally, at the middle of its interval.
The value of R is 0.132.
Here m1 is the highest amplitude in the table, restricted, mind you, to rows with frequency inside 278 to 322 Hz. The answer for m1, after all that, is 2.407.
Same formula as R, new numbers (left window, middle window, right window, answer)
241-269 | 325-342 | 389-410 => 0.109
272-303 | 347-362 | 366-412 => 0.076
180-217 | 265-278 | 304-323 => 0.108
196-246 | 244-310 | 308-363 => 0.107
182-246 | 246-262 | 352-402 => 0.134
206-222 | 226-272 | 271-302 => 0.047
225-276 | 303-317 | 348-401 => 0.085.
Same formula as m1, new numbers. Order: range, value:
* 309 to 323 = 2.39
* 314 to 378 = 2.453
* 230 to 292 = 2.928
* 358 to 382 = 2.424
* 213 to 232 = 3.337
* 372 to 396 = 2.648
